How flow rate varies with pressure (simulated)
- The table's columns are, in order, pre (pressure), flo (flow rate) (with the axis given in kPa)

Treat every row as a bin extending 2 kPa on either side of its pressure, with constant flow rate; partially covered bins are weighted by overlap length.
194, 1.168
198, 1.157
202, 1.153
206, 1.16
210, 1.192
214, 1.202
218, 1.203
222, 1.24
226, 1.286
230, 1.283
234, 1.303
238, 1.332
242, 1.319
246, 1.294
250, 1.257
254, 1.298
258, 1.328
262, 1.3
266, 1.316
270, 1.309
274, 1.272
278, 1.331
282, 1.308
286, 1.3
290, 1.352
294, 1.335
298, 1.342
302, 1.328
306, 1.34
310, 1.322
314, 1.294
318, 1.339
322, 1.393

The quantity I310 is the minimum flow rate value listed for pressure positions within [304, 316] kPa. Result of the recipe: 1.294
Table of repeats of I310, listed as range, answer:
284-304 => 1.3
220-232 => 1.24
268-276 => 1.272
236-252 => 1.257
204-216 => 1.16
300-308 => 1.328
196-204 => 1.153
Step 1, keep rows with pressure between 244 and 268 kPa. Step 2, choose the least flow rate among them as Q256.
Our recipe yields 1.257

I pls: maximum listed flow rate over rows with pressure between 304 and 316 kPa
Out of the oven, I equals 1.34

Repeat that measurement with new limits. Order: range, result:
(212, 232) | 1.286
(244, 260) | 1.328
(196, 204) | 1.157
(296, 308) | 1.342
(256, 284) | 1.331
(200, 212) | 1.192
